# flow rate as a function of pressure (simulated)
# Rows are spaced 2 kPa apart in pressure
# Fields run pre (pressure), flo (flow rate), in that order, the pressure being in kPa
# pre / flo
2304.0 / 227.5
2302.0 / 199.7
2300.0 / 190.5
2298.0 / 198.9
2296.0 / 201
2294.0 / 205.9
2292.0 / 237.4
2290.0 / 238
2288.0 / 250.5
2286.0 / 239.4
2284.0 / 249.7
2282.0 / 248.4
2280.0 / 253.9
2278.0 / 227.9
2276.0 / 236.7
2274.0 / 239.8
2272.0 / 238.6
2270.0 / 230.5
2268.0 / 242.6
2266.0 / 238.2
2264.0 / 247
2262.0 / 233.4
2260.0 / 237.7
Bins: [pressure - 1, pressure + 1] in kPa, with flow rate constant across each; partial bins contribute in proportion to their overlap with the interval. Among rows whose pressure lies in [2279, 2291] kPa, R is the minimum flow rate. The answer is 238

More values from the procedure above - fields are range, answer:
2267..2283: 227.9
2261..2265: 233.4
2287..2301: 190.5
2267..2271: 230.5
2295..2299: 198.9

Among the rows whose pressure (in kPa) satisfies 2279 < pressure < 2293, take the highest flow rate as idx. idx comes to 253.9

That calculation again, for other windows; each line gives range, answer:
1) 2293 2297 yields 205.9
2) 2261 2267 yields 247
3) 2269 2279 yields 239.8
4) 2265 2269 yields 242.6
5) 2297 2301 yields 198.9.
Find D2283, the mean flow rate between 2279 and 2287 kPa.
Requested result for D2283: 248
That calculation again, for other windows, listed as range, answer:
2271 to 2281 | 239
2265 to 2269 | 240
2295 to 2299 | 200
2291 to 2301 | 207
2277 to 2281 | 241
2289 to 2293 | 238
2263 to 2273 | 239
